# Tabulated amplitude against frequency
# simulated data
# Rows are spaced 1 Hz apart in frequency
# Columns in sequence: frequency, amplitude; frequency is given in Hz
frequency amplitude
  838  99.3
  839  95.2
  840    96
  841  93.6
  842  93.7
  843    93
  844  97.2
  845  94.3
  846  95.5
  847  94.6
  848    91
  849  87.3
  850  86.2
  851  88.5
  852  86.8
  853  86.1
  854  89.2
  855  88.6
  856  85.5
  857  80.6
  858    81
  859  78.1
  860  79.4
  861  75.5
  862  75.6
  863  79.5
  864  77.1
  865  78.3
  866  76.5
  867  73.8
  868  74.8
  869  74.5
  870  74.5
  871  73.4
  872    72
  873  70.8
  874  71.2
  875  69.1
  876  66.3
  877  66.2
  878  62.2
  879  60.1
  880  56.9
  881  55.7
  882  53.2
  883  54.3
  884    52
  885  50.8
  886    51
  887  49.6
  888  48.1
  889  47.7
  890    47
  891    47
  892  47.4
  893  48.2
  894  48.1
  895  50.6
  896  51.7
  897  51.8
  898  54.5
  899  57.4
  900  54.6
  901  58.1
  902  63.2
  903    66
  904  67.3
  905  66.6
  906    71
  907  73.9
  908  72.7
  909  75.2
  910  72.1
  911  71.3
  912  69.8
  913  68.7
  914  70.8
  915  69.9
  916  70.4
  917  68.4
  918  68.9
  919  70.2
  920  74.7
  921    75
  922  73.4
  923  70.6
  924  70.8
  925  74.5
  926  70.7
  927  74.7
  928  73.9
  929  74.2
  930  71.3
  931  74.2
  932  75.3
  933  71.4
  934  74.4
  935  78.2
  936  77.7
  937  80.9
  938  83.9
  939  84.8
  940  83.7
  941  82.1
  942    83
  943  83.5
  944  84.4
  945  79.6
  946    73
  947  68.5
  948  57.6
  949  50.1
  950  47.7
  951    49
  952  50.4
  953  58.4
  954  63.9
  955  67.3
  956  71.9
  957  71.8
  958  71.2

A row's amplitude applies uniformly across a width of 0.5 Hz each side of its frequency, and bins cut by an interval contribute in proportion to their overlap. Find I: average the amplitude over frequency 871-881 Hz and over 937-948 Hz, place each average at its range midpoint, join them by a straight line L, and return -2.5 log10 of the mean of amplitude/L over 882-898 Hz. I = 0.35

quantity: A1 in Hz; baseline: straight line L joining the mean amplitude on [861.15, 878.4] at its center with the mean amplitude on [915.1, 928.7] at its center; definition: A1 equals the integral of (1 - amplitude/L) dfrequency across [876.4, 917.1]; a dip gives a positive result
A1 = 7.2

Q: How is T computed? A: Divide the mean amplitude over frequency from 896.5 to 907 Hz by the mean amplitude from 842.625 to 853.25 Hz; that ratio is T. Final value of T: 0.68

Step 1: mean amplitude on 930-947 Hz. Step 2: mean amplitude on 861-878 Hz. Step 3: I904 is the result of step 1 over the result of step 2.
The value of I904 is 1.1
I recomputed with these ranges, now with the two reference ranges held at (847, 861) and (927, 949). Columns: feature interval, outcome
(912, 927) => 0.10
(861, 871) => 0.11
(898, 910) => 0.21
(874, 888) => 0.39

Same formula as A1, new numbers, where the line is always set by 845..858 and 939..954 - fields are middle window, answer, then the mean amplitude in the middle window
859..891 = 7.13 Hz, 65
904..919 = 1.02 Hz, 70.6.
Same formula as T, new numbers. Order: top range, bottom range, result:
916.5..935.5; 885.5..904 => 1.38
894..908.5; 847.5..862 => 0.72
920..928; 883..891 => 1.47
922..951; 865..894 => 1.22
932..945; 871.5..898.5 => 1.44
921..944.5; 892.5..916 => 1.22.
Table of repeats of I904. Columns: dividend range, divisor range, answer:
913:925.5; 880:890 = 1.39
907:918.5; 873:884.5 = 1.16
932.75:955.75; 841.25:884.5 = 0.92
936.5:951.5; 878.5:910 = 1.28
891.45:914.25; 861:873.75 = 0.83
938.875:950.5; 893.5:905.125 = 1.27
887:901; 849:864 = 0.61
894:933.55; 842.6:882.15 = 0.87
